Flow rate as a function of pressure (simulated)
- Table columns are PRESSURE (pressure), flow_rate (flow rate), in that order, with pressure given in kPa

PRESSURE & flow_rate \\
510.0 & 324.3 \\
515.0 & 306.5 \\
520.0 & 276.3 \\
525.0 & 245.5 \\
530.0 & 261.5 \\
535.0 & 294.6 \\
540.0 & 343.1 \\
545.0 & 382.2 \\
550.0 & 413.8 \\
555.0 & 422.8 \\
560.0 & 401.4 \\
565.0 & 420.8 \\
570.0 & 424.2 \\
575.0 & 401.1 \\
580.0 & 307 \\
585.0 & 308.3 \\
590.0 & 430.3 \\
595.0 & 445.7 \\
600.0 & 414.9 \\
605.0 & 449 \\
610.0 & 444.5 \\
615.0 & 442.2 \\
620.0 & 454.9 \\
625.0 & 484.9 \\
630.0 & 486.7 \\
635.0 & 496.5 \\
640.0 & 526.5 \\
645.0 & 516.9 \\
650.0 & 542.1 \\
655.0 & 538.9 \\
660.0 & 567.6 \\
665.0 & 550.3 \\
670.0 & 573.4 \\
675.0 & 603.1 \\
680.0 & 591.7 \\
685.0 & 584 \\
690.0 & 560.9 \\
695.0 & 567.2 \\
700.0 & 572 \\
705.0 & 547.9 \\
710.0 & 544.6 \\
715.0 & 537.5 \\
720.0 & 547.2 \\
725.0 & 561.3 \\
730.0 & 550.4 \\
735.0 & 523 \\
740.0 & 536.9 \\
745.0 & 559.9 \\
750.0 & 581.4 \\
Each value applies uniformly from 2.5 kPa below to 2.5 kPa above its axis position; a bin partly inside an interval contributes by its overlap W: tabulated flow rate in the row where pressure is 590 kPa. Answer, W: 430.3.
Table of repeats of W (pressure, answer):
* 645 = 516.9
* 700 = 572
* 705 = 547.9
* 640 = 526.5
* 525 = 245.5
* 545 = 382.2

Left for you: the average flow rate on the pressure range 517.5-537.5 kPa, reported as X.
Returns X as 269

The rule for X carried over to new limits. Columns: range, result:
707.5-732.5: 548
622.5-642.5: 499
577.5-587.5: 308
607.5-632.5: 463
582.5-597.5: 395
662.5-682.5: 580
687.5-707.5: 562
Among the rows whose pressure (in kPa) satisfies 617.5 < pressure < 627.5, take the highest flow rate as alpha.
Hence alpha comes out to 484.9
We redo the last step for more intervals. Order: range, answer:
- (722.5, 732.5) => 561.3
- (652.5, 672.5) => 573.4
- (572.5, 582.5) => 401.1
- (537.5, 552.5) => 413.8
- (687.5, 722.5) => 572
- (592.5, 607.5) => 449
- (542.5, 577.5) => 424.2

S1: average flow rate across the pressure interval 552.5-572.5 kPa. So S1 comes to 417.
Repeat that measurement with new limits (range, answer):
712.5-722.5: 542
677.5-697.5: 576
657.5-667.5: 559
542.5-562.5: 405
